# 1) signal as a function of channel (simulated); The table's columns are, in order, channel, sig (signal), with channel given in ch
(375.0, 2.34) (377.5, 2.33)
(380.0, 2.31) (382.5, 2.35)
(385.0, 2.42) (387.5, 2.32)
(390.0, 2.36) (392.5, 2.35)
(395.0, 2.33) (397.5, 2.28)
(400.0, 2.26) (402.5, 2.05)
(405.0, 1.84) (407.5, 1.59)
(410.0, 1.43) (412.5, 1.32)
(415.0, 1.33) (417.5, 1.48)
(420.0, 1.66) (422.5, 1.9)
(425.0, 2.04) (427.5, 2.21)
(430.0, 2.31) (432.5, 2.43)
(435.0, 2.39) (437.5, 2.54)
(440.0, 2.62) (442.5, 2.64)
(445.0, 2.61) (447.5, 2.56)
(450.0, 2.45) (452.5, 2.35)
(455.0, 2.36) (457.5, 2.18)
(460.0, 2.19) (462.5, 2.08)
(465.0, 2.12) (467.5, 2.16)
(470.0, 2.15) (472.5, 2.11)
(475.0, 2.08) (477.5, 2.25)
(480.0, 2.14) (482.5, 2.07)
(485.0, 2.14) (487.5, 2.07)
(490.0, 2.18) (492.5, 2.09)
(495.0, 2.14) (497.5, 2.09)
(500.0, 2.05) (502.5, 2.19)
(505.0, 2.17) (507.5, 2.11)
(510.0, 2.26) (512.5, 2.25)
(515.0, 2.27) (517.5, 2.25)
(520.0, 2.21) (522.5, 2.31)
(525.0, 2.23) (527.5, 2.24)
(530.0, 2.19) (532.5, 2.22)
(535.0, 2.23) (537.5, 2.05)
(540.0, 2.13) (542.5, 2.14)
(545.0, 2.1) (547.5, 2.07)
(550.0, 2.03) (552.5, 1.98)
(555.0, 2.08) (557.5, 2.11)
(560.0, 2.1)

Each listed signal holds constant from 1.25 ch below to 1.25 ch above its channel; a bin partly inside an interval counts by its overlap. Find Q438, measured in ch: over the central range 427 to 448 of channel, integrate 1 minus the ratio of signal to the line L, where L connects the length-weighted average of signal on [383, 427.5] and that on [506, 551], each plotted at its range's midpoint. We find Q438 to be -4.9 ch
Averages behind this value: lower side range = 1.95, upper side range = 2.18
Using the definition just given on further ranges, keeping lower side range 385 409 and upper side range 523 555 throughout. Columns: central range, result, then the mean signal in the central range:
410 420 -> 3.4 ch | 1.42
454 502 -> 0.2 ch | 2.14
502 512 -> -0.2 ch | 2.19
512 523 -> -0.6 ch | 2.25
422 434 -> -0.3 ch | 2.2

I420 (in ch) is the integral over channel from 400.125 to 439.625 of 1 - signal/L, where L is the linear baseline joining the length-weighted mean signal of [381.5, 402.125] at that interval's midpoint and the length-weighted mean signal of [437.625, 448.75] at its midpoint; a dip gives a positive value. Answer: 8.8 ch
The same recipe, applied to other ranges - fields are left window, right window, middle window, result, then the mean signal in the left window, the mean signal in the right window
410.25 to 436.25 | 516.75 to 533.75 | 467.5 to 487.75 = -0.6 ch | 1.89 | 2.24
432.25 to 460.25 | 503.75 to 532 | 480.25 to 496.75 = 1.4 ch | 2.45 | 2.23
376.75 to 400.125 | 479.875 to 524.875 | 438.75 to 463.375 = -1.8 ch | 2.33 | 2.17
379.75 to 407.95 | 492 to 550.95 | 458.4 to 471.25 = 0.3 ch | 2.22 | 2.17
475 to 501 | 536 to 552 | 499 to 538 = -2.0 ch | 2.12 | 2.08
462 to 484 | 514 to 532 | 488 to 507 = 0.5 ch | 2.13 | 2.24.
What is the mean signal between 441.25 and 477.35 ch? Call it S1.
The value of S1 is 2.29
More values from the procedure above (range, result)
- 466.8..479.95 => 2.15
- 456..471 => 2.15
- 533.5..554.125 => 2.09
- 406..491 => 2.12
